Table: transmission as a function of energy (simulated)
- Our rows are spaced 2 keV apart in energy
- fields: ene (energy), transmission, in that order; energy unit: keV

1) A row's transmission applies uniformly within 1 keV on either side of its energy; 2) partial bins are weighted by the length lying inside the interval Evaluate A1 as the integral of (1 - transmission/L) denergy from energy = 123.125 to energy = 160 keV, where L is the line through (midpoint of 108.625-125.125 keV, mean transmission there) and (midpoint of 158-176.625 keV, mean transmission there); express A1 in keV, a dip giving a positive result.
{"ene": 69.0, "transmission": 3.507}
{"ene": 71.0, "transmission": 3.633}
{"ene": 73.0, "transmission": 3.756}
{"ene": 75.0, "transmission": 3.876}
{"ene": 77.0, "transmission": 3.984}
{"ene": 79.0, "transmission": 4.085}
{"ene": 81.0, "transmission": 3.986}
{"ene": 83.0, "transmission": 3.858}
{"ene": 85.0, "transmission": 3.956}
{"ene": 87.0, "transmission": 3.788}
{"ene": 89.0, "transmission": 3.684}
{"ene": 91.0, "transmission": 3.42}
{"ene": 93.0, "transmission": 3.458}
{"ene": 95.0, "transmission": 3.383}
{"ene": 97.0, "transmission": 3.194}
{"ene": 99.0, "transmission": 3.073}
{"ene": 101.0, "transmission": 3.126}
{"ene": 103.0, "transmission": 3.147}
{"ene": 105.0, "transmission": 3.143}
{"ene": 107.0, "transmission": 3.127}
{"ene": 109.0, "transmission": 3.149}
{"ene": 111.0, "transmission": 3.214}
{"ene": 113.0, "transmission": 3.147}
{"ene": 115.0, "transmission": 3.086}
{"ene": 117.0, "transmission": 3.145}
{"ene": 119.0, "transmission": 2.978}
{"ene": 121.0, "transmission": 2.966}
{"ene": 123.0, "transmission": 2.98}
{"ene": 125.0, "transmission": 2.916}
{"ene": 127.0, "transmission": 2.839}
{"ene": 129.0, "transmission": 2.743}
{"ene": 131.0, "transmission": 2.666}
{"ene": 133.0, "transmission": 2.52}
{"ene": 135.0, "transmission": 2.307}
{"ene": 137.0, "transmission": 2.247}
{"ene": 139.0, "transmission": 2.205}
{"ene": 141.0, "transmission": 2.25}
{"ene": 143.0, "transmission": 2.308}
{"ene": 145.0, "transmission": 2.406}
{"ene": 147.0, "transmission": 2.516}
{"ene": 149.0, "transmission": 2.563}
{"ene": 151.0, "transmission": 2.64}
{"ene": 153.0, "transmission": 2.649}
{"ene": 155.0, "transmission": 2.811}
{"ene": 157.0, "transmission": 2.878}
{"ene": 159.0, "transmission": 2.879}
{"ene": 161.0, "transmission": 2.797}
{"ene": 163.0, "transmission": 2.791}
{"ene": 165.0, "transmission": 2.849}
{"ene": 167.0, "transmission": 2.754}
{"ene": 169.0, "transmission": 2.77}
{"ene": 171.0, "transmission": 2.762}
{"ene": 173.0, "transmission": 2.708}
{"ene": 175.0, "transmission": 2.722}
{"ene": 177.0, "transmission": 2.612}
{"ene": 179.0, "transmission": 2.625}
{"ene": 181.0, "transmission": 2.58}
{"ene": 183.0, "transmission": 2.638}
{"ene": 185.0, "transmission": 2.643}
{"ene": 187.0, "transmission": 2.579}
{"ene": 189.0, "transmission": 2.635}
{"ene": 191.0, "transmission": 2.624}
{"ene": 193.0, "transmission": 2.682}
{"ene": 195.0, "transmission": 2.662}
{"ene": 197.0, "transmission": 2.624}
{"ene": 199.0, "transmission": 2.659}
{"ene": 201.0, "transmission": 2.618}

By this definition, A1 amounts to 4.3 keV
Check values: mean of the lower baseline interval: 3.07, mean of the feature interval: 2.58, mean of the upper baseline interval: 2.78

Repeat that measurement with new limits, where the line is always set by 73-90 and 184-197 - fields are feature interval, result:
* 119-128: 1.3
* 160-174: 0.6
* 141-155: 2.7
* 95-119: 3.0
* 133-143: 3.0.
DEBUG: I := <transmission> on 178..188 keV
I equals 2.61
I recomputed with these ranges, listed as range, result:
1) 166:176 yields 2.74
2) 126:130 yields 2.79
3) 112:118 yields 3.13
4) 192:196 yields 2.67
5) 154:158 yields 2.84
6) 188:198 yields 2.65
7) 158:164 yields 2.82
